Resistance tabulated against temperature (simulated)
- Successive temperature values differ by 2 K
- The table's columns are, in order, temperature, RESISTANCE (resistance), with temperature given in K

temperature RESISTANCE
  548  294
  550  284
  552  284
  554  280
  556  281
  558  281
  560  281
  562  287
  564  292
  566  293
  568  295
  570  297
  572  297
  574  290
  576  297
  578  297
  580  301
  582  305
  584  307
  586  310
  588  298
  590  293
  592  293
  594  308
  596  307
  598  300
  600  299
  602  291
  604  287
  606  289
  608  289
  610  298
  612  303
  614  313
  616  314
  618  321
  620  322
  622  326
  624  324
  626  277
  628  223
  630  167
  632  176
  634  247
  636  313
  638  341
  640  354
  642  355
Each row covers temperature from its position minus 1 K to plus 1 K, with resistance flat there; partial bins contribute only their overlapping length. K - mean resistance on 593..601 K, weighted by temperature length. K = 304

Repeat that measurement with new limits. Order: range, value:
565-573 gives 296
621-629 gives 288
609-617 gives 307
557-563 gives 283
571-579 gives 295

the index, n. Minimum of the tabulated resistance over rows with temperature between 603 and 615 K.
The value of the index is 287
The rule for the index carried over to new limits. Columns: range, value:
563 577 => 290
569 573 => 297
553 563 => 280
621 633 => 167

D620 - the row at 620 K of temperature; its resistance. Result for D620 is 322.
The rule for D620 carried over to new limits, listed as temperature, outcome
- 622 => 326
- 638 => 341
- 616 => 314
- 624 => 324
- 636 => 313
